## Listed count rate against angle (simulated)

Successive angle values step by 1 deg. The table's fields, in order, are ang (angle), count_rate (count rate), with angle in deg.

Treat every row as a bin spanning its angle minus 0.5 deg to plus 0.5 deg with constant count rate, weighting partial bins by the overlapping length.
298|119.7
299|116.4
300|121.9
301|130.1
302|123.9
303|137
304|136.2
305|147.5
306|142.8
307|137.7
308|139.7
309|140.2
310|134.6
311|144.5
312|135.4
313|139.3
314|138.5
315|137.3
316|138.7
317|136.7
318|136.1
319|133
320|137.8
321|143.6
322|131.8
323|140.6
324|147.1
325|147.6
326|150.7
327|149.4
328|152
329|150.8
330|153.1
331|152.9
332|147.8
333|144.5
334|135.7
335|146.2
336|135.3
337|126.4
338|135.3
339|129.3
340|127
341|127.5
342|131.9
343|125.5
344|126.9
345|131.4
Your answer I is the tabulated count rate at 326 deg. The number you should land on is 150.7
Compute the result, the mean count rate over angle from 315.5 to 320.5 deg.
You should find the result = 136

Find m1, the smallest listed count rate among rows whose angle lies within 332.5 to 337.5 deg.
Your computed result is 126.4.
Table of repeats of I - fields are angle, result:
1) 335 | 146.2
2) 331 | 152.9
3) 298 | 119.7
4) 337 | 126.4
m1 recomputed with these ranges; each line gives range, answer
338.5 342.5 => 127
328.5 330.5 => 150.8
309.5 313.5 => 134.6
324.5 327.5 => 147.6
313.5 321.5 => 133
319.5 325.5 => 131.8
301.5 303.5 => 123.9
